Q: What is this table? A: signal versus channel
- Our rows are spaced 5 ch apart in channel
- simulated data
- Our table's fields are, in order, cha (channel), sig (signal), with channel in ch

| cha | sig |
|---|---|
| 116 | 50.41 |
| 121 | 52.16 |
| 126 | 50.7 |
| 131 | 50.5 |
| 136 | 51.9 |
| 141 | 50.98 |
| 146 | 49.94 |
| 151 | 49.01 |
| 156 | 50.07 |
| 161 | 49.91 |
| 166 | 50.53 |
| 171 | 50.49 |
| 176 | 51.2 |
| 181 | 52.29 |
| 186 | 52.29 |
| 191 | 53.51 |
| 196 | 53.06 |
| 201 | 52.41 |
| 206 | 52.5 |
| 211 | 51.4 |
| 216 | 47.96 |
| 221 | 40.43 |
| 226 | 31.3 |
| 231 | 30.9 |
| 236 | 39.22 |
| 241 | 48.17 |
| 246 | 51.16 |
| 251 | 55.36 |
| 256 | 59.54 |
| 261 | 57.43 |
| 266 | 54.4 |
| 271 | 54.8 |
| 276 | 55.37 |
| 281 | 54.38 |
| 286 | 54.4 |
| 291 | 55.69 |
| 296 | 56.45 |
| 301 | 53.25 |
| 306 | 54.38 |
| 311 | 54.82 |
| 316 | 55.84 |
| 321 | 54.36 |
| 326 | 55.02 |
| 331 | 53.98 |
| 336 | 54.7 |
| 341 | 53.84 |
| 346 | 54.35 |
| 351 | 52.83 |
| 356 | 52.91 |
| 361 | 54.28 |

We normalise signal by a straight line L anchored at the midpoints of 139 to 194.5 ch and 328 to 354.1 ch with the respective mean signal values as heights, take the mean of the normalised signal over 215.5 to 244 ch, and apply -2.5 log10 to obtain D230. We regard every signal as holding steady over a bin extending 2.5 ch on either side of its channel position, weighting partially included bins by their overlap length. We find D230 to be 0.31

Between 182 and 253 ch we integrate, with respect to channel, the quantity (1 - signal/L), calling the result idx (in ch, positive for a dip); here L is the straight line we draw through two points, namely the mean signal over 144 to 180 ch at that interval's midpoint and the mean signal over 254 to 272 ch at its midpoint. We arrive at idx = 8.6 ch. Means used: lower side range 50.3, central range 47.2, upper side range 56.6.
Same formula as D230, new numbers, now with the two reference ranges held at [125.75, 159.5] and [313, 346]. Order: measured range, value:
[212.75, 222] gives 0.15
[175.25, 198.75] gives -0.02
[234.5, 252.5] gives 0.09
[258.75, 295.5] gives -0.04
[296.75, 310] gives -0.01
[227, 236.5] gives 0.48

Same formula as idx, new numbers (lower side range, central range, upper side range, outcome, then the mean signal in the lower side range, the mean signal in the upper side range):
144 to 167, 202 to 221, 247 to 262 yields 1.5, 49.8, 56.8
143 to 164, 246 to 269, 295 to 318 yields -1.2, 49.8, 54.8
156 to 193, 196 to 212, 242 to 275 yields 0.1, 51.3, 55.1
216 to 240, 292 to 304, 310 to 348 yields -1.4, 37.6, 54.6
